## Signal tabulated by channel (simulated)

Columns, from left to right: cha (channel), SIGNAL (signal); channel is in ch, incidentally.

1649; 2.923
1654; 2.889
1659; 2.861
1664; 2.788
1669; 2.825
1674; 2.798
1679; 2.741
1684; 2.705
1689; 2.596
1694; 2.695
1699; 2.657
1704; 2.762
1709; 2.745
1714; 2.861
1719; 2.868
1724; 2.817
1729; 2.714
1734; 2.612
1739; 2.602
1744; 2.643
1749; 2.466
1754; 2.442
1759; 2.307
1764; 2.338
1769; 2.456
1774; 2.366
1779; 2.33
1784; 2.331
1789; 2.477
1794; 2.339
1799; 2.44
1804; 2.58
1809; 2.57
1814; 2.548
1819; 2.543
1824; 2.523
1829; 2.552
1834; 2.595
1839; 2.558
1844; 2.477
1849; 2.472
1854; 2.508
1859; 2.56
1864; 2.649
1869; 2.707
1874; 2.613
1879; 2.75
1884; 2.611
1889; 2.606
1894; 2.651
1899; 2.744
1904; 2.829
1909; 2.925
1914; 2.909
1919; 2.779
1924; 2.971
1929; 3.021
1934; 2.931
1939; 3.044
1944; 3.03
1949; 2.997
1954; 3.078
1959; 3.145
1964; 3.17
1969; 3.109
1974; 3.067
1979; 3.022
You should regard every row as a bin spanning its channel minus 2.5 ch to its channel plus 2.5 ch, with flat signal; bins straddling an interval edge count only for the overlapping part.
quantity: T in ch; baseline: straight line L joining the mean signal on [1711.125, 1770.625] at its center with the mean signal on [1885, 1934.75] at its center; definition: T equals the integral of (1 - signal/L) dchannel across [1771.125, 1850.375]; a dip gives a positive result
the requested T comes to 6.2 ch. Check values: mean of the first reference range 2.6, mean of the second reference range 2.83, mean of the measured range 2.48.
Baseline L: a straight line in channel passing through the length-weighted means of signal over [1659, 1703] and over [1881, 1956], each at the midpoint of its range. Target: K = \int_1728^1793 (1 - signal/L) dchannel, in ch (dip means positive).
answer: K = 7.51 ch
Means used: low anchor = 2.73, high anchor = 2.87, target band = 2.46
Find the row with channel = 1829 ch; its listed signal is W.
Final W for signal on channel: 2.552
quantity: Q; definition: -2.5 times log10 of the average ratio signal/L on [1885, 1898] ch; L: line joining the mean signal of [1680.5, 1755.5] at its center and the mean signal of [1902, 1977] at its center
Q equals 0.114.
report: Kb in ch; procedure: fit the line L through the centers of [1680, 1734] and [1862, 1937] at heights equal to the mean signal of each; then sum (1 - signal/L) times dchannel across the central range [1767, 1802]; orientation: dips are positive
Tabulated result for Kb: 4.6 ch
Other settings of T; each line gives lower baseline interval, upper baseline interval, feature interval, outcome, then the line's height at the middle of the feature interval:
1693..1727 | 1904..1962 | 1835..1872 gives 4.37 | 2.91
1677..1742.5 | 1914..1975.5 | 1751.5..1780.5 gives 4.34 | 2.79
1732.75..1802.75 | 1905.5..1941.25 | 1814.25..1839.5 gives 0.71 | 2.63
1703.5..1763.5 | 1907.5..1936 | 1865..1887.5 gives 1.48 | 2.85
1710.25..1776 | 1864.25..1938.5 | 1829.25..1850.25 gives 1.38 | 2.71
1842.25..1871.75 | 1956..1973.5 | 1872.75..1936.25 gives 0.38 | 2.81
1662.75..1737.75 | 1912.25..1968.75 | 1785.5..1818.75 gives 4.26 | 2.86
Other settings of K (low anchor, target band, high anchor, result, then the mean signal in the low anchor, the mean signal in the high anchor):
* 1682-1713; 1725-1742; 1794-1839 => 0.0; 2.7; 2.53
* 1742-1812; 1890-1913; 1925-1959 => 0.8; 2.43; 3.02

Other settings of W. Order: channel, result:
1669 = 2.825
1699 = 2.657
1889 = 2.606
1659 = 2.861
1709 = 2.745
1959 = 3.145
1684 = 2.705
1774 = 2.366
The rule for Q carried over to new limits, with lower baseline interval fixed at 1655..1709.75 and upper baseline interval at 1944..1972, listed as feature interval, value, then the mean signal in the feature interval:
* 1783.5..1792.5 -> 0.19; 2.41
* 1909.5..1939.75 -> 0.04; 2.94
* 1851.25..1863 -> 0.17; 2.55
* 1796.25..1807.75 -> 0.15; 2.51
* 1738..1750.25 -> 0.10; 2.58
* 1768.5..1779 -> 0.20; 2.38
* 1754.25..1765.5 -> 0.21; 2.35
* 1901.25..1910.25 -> 0.06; 2.87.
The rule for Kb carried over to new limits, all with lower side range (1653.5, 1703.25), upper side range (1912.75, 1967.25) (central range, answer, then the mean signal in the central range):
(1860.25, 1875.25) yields 1.5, 2.65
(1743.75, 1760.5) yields 2.2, 2.45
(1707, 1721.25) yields -0.2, 2.83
